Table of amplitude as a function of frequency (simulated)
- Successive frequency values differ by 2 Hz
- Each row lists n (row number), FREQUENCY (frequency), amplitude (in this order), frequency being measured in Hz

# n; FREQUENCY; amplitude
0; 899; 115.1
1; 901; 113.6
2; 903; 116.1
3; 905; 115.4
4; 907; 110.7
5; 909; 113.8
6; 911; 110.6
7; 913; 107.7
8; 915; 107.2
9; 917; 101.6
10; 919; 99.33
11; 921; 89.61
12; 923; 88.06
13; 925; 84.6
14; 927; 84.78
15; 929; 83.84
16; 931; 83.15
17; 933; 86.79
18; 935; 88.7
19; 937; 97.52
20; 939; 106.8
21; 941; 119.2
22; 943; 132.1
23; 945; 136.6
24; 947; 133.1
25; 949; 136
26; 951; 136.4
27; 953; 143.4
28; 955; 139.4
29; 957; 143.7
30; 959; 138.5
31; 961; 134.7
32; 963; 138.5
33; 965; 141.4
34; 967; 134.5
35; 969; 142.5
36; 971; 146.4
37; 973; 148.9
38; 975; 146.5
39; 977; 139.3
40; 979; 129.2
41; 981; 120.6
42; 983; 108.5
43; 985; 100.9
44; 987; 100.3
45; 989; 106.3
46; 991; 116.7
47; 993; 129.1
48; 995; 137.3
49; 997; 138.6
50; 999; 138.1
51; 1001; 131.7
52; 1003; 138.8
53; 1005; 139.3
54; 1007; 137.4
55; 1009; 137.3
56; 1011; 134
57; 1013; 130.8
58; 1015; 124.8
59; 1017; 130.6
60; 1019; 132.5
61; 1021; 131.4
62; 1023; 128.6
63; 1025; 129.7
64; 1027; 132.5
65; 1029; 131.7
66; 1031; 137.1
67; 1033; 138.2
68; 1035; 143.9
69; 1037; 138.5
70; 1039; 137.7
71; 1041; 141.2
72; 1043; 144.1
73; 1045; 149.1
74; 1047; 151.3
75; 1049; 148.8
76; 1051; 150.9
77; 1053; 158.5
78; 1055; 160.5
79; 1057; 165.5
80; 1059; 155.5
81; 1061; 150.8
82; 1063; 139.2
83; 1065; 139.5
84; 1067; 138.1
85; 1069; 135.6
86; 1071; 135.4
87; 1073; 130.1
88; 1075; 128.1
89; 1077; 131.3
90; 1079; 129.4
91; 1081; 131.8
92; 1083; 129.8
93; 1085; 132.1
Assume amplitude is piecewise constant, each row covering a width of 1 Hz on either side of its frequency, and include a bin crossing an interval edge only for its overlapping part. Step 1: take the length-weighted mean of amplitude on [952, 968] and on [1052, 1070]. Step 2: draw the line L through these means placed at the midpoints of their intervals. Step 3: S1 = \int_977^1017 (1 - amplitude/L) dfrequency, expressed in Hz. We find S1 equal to 4.5 Hz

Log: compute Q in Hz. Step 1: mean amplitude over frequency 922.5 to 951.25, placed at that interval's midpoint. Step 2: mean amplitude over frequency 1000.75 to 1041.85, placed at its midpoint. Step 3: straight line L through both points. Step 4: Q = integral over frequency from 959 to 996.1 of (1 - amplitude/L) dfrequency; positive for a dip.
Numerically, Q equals -3.04 Hz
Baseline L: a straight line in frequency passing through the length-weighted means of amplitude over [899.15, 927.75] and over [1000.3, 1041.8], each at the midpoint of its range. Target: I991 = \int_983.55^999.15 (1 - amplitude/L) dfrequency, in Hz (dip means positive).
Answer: 0.8 Hz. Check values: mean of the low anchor 104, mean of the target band 120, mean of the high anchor 135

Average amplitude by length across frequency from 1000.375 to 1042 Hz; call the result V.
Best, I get 135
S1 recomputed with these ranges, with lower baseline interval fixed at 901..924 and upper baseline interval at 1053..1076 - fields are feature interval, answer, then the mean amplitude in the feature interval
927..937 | 2.2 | 86.7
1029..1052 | -0.8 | 143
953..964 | -2.1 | 139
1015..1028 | 0.3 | 130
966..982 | -2.3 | 138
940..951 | -1.7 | 132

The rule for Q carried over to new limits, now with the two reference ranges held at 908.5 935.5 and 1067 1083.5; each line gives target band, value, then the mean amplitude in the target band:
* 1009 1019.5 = -1.3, 131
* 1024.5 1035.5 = -1.3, 135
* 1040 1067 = -5.0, 150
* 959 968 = -2.8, 137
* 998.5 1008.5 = -2.0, 137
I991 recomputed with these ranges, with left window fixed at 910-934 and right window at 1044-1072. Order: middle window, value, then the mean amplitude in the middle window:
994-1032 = -1.0 Hz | 134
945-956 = -3.4 Hz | 138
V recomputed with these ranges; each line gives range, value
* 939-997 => 131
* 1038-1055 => 148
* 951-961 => 140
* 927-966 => 121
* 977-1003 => 123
